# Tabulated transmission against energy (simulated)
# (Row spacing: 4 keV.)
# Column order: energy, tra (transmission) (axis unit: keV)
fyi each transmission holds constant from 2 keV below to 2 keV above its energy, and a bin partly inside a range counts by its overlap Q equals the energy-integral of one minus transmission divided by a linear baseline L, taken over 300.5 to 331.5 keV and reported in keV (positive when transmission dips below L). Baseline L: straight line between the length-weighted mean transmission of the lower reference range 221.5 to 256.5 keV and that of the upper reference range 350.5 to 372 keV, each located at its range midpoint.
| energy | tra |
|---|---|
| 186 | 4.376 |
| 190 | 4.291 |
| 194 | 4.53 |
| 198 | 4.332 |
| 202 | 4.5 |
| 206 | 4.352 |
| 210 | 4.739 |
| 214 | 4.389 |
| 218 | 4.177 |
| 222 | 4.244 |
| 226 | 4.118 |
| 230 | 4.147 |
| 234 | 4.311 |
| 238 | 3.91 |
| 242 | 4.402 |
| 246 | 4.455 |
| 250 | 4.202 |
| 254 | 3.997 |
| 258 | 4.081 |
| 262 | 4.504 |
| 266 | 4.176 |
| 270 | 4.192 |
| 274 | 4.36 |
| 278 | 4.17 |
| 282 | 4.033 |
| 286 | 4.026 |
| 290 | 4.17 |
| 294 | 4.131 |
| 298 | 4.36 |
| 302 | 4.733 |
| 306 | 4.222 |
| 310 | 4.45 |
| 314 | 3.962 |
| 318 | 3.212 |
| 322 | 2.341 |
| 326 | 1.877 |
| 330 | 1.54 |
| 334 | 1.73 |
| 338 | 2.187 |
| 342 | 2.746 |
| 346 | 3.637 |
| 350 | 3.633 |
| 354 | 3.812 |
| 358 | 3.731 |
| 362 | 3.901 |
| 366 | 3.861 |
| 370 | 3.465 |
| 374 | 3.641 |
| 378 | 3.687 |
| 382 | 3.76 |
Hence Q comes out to 4.9 keV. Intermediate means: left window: 4.19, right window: 3.75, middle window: 3.3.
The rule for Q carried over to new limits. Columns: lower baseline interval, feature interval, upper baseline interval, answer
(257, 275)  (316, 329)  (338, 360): 4.50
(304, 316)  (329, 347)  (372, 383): 7.41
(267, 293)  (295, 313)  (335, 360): -2.68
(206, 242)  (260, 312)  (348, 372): -3.21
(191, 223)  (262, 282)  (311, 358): -3.38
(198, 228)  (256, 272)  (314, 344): -3.53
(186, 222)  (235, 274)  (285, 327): -1.10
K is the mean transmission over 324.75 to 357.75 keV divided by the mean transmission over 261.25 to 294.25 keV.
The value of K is 0.6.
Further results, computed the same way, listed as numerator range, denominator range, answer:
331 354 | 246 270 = 0.67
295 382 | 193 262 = 0.79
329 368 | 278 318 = 0.75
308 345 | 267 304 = 0.64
